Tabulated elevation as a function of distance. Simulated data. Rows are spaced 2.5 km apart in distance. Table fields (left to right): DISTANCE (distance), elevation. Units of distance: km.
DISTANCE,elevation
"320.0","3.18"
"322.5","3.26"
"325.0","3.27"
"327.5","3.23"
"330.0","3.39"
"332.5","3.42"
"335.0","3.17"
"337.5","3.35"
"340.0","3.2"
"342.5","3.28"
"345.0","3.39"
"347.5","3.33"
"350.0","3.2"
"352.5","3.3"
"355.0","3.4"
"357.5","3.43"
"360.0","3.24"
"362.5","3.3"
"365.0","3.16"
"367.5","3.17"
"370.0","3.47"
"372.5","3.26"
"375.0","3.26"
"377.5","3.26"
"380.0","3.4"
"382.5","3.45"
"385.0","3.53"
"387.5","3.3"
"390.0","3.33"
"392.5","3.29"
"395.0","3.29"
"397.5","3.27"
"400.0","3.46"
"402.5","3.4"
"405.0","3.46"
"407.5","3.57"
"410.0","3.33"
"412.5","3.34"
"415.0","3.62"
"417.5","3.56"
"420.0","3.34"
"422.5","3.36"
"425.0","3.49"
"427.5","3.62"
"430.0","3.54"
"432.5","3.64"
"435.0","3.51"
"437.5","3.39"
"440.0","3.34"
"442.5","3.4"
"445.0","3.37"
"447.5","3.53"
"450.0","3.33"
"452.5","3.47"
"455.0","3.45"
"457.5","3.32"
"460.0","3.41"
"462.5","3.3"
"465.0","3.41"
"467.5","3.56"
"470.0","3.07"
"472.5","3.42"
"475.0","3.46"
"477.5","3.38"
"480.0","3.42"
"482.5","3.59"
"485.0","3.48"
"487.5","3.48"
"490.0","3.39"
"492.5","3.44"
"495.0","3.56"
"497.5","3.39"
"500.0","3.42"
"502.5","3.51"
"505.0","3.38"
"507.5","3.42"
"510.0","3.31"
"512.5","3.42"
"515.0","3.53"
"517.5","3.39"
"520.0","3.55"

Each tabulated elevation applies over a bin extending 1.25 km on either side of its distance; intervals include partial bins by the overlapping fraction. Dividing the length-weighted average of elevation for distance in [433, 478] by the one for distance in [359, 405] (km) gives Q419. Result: 1.02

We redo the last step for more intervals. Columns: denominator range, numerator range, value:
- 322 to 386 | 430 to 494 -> 1.03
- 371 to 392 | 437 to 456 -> 1.02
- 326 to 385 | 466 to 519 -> 1.04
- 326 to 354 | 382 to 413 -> 1.03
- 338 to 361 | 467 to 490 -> 1.03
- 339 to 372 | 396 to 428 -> 1.04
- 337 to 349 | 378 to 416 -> 1.03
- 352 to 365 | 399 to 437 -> 1.05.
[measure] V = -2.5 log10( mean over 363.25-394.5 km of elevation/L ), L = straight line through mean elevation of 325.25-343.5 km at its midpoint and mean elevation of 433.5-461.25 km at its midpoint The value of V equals 0.01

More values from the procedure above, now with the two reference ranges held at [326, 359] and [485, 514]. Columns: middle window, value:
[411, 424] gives -0.023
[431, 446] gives -0.019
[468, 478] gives 0.021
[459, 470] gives 0.008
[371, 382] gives 0.010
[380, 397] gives -0.005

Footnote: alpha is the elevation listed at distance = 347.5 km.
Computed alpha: 3.33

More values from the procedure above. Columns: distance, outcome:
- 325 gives 3.27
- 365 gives 3.16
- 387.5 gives 3.3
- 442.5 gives 3.4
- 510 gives 3.31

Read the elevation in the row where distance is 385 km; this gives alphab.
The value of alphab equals 3.53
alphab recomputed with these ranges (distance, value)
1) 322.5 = 3.26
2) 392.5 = 3.29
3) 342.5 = 3.28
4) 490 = 3.39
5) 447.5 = 3.53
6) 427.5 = 3.62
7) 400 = 3.46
